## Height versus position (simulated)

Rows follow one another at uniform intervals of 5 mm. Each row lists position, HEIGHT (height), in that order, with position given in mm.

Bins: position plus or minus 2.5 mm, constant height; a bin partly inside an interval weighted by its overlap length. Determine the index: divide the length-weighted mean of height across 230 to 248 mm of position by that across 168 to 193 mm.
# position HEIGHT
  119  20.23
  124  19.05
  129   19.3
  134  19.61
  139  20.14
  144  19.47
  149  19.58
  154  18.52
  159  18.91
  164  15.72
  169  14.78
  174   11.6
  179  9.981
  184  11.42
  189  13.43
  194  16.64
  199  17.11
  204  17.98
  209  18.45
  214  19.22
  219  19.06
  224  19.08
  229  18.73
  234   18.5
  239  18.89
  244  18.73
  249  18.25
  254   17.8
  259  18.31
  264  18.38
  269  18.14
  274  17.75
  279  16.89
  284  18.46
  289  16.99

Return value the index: 1.5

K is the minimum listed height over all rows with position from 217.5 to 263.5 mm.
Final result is 17.8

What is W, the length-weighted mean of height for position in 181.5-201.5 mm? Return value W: 14.7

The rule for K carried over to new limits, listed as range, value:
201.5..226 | 17.98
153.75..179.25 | 9.981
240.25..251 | 18.25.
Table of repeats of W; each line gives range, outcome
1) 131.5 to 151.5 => 19.7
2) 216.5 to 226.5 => 19.1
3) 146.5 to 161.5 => 19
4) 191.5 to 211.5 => 17.5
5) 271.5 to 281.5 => 17.3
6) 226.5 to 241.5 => 18.7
